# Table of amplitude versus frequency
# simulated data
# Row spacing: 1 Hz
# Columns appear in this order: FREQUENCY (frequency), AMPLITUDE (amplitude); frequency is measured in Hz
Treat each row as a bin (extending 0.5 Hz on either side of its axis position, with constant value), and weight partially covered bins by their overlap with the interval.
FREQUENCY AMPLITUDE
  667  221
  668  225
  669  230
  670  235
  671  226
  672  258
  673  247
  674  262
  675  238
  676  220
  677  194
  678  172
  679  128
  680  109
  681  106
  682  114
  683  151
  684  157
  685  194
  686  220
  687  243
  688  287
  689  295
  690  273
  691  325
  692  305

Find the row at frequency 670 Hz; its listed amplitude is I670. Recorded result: 235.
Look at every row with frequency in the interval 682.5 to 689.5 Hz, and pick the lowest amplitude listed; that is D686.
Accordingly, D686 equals 151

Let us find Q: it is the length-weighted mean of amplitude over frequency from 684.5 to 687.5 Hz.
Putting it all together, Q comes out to 219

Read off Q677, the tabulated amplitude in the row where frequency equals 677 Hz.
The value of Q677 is 194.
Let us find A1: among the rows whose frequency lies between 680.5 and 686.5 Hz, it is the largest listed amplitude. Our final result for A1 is 220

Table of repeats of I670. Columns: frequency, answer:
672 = 258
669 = 230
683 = 151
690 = 273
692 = 305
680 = 109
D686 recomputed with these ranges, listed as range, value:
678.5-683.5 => 106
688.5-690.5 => 273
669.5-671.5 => 226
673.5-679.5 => 128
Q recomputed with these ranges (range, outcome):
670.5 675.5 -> 246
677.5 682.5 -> 126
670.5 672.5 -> 242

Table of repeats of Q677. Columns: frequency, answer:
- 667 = 221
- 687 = 243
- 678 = 172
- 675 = 238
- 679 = 128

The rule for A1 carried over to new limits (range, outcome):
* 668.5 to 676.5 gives 262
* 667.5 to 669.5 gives 230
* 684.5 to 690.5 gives 295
